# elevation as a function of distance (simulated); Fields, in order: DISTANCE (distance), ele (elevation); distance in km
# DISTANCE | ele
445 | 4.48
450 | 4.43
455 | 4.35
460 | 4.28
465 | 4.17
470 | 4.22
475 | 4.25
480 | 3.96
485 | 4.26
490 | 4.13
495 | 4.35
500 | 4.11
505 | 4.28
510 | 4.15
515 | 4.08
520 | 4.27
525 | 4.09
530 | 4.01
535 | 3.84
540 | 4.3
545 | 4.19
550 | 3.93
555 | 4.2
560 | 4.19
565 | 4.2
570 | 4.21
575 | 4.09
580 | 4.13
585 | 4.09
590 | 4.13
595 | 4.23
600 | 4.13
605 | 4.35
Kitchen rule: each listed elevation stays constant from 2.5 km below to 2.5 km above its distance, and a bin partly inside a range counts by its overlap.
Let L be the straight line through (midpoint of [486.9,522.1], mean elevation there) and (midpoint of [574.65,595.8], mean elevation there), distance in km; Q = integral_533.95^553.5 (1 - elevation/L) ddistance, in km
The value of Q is 0.36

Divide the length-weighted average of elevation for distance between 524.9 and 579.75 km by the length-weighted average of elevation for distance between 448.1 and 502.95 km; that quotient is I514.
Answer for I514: 1.0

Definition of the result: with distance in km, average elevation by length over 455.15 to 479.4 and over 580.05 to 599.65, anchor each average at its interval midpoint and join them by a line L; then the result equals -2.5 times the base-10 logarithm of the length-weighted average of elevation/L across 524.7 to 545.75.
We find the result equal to 0.03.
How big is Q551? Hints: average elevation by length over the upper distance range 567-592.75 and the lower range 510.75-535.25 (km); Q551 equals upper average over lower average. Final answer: 1.01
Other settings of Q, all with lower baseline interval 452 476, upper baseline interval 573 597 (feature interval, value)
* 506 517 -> 0.18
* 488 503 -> 0.08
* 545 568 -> 0.13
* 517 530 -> 0.16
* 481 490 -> 0.13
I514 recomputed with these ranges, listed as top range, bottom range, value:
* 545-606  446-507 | 0.98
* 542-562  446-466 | 0.95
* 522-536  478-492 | 0.97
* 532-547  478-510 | 0.98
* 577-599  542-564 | 1.00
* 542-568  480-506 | 0.99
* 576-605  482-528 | 0.99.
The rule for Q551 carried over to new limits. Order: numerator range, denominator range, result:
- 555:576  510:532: 1.02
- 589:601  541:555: 1.01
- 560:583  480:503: 0.99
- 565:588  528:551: 1.02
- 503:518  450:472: 0.98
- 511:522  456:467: 0.98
